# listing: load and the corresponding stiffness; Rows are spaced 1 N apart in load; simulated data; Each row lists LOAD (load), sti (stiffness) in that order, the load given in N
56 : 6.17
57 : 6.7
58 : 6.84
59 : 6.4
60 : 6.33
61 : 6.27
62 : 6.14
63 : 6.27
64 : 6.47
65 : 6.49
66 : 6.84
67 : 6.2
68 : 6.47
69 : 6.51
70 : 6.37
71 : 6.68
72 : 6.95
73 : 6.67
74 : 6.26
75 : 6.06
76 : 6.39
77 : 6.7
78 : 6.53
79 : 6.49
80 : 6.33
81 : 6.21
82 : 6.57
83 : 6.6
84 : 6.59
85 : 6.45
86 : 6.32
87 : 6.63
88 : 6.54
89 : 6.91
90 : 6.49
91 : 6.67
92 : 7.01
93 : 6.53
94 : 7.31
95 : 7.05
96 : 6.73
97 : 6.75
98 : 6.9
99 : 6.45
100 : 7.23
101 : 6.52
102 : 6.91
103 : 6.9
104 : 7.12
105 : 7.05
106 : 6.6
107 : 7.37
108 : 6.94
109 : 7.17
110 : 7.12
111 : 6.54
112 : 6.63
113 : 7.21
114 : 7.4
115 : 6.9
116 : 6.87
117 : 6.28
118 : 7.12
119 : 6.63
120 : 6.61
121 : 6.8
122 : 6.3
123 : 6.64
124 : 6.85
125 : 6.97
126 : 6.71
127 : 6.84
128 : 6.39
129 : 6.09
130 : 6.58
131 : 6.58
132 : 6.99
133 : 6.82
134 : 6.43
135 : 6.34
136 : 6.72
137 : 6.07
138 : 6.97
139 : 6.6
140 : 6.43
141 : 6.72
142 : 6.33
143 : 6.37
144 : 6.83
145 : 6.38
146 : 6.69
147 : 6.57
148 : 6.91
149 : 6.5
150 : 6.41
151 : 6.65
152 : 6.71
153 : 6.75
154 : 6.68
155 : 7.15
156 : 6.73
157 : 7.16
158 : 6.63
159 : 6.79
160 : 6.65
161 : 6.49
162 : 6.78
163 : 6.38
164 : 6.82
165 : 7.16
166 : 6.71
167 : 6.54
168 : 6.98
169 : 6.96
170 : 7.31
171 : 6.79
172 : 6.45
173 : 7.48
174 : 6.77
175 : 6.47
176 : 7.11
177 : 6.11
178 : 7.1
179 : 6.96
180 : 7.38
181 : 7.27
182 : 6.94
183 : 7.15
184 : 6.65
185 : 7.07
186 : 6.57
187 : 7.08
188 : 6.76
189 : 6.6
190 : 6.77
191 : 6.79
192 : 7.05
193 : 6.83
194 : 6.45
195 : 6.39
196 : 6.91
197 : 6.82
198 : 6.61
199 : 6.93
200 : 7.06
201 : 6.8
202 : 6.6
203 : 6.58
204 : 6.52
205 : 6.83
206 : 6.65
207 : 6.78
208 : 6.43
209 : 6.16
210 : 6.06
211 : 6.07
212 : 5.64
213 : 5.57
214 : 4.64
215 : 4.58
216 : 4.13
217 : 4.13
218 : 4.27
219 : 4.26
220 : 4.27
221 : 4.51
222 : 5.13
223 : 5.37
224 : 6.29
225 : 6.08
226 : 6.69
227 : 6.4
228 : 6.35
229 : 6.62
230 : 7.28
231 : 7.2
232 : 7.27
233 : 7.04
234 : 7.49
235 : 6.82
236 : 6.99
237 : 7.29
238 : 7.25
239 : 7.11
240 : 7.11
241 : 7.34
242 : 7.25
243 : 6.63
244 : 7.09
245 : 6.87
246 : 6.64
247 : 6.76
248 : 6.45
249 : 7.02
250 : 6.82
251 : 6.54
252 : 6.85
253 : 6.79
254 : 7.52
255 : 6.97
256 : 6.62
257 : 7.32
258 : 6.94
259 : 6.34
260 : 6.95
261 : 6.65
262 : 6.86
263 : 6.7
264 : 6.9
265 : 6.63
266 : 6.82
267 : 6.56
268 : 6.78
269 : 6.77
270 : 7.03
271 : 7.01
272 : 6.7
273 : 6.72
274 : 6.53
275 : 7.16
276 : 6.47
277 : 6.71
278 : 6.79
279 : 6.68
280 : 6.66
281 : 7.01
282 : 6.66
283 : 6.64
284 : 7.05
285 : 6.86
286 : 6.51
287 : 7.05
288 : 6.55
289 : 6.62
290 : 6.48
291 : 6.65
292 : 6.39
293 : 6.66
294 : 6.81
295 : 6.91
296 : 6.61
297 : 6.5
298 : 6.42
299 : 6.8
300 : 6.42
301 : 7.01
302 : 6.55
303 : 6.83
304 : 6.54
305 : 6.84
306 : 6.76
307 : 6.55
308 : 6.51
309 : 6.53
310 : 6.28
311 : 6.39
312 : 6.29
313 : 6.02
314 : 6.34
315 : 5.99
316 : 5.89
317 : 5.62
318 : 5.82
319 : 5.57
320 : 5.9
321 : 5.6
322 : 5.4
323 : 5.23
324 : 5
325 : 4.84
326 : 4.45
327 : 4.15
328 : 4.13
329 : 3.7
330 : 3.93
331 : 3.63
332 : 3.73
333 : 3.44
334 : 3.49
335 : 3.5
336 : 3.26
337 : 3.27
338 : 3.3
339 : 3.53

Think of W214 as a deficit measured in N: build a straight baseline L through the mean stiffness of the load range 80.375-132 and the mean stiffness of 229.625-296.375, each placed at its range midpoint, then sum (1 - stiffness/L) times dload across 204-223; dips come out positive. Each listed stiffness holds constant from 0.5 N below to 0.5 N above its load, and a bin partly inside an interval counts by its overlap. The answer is 4.0 N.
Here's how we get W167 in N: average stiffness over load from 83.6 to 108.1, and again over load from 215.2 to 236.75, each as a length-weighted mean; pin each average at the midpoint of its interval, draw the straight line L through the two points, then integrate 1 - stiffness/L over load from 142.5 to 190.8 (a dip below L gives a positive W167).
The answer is -3.6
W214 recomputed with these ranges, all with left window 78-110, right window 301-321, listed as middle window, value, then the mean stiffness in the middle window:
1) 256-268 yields -0.7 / 6.78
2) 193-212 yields -0.2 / 6.57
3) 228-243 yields -1.5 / 7.1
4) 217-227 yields 1.9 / 5.21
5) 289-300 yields -0.5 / 6.61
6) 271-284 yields -0.8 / 6.75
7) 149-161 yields -0.2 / 6.73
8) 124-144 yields 0.2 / 6.59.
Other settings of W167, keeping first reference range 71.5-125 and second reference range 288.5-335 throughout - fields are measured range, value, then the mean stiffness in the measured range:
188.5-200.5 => -0.9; 6.77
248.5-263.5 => -2.1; 6.86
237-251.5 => -2.1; 6.93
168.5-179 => -0.8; 6.86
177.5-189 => -1.1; 6.98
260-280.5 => -2.8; 6.76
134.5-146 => 0.0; 6.53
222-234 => -0.8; 6.58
